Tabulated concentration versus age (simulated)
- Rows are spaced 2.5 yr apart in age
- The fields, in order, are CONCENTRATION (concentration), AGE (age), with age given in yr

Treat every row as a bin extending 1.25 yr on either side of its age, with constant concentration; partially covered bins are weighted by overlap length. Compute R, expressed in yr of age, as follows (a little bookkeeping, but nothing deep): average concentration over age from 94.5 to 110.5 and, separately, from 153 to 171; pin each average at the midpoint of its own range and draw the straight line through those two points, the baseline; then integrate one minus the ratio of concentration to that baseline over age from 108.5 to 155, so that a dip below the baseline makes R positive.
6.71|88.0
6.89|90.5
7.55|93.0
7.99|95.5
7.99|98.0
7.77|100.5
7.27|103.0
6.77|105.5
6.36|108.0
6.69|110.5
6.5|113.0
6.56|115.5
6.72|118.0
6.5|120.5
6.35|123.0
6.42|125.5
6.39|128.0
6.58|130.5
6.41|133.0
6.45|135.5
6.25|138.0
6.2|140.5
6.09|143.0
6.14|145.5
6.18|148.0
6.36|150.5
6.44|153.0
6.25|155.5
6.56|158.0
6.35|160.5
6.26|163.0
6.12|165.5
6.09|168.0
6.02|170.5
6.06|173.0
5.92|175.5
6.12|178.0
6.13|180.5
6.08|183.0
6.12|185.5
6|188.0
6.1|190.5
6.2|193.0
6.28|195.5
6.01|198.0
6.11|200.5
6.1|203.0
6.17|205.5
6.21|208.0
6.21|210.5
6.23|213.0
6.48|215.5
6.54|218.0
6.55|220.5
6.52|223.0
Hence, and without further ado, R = 2.6 yr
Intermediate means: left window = 7.3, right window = 6.26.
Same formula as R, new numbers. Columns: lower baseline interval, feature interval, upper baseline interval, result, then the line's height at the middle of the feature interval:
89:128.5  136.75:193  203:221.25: 3.60 yr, 6.6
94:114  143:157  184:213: 0.86 yr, 6.67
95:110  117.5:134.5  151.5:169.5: 1.03 yr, 6.89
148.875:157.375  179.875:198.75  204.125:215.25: 0.47 yr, 6.28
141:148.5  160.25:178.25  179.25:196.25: 0.08 yr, 6.13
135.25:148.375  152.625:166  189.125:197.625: -0.31 yr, 6.19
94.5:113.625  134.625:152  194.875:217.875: 1.46 yr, 6.81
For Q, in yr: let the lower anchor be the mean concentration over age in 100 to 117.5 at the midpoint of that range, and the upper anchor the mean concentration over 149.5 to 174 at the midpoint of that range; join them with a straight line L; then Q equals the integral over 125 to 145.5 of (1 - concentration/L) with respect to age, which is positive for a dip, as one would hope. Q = 0.6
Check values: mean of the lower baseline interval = 6.8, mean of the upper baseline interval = 6.25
